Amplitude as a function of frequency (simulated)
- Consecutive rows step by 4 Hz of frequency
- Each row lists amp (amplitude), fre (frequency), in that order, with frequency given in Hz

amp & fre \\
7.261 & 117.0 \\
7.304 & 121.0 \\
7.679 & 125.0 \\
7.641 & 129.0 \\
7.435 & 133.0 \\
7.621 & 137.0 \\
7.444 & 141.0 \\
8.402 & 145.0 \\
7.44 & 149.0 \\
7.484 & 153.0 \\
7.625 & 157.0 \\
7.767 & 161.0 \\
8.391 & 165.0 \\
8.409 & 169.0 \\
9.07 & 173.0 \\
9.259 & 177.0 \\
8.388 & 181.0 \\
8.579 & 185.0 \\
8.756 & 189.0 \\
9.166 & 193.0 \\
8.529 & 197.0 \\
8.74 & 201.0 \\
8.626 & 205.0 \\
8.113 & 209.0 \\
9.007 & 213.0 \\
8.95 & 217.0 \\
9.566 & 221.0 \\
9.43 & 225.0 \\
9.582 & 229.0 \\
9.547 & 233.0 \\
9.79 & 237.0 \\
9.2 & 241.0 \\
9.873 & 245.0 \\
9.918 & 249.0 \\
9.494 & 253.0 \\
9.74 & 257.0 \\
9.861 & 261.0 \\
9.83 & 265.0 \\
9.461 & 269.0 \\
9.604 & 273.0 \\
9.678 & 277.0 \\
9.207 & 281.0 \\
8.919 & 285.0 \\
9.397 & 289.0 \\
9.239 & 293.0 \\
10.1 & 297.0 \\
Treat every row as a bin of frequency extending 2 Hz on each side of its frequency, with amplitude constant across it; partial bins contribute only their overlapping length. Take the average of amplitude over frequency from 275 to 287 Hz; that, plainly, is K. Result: 9.27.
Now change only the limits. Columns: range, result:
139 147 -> 7.92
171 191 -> 8.81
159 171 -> 8.19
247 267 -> 9.77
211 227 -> 9.24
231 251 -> 9.67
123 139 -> 7.59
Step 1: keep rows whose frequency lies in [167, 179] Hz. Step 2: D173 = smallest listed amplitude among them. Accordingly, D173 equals 8.409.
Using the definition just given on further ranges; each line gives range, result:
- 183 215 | 8.113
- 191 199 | 8.529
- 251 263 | 9.494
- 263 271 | 9.461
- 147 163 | 7.44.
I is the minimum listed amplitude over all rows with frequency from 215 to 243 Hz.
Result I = 8.95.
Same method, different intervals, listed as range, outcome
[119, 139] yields 7.304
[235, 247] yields 9.2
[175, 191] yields 8.388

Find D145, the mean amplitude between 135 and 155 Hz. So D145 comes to 7.68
